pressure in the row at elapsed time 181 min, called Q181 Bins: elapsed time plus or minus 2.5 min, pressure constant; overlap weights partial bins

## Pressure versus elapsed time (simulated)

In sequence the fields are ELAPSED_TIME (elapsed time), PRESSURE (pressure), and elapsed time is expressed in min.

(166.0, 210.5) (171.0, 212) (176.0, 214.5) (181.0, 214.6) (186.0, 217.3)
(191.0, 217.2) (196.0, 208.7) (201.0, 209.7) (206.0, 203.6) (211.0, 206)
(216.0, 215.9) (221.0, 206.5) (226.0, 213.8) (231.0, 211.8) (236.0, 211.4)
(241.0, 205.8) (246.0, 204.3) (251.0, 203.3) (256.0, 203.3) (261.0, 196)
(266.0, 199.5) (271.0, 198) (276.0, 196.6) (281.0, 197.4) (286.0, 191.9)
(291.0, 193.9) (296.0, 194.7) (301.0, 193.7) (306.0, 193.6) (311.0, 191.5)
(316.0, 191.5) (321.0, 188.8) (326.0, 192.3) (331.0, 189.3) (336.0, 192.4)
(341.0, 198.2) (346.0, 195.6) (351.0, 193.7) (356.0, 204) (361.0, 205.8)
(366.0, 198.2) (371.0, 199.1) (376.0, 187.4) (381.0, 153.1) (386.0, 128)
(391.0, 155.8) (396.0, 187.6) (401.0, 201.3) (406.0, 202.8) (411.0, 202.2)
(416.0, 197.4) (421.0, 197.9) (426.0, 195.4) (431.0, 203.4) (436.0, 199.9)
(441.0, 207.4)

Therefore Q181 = 214.6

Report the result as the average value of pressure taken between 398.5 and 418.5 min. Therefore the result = 201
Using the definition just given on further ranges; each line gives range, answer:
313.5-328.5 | 191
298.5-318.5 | 193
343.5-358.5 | 198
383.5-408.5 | 175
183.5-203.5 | 213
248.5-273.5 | 200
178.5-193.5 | 216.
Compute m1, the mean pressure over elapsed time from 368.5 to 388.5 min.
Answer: 167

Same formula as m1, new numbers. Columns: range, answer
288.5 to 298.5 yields 194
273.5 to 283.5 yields 197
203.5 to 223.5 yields 208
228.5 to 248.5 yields 208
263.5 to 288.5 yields 197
